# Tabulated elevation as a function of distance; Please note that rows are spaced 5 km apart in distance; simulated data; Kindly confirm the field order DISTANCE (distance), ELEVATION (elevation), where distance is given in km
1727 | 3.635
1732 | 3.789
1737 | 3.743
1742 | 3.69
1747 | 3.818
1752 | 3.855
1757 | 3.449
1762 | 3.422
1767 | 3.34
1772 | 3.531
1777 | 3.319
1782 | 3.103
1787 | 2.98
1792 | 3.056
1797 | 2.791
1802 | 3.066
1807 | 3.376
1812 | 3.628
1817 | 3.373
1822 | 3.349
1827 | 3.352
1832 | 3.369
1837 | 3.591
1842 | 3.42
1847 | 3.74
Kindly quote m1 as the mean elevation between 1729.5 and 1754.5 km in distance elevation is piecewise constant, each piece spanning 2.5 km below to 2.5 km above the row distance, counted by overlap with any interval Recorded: 3.78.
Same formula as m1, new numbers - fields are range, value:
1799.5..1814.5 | 3.36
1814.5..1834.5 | 3.36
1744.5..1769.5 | 3.58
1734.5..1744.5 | 3.72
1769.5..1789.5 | 3.23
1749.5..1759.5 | 3.65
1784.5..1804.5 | 2.97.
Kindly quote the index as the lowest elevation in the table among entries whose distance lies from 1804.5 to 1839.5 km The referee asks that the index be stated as 3.349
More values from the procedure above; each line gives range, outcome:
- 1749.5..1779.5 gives 3.319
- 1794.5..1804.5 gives 2.791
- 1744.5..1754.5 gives 3.818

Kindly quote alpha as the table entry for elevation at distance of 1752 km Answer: 3.855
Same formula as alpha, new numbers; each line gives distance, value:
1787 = 2.98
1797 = 2.791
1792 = 3.056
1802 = 3.066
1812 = 3.628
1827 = 3.352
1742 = 3.69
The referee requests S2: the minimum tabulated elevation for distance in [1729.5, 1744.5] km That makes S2 3.69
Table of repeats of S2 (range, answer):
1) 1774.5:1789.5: 2.98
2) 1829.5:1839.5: 3.369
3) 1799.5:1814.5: 3.066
